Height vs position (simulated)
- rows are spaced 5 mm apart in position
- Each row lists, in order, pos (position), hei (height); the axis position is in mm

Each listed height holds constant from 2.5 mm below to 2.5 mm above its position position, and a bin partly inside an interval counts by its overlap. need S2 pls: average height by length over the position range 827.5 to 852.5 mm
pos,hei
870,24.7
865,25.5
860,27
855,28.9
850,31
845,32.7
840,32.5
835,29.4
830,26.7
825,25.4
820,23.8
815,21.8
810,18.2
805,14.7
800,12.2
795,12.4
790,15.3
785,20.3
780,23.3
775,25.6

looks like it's 30.5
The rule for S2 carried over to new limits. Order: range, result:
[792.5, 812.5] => 14.4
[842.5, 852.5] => 31.9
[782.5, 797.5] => 16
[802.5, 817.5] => 18.2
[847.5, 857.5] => 29.9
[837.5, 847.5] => 32.6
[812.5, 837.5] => 25.4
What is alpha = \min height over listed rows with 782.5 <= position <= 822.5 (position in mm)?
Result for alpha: 12.2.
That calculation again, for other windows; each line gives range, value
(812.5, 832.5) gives 21.8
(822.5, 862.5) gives 25.4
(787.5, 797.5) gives 12.4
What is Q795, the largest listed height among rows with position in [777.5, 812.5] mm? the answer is 23.3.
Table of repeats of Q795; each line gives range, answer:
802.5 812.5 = 18.2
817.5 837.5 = 29.4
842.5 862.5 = 32.7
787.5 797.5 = 15.3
